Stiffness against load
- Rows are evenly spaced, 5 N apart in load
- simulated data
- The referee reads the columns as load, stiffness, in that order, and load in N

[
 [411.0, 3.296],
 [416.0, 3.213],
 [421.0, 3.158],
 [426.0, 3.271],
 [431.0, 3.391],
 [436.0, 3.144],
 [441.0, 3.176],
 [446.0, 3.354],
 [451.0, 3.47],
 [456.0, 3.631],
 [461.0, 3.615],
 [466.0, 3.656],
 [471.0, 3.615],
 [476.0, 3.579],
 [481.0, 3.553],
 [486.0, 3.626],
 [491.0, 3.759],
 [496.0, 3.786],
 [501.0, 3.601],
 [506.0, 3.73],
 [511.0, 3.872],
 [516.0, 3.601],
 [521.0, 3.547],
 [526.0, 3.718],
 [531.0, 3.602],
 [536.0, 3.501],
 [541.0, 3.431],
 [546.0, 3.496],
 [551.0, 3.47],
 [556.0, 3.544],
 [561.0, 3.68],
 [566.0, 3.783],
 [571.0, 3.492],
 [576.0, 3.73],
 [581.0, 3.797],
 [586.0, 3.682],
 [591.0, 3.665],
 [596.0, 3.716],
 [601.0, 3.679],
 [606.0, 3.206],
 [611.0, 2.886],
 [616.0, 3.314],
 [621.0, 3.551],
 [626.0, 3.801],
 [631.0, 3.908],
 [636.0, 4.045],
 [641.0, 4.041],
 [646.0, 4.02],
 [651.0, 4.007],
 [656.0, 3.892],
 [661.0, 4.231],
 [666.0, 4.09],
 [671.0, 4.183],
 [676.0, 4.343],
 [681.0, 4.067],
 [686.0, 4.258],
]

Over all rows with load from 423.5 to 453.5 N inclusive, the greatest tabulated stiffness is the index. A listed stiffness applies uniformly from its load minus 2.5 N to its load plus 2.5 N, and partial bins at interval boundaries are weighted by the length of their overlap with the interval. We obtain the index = 3.47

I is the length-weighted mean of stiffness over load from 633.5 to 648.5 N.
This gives 4.04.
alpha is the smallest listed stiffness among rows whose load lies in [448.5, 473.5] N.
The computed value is 3.47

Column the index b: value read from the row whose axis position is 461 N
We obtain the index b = 3.615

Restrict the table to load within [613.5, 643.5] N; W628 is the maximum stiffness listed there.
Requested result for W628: 4.045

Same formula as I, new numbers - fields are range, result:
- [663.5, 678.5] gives 4.21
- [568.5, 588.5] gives 3.68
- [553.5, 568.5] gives 3.67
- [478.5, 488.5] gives 3.59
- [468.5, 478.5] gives 3.6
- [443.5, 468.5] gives 3.55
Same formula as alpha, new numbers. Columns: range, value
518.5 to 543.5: 3.431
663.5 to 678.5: 4.09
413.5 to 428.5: 3.158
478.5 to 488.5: 3.553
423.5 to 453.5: 3.144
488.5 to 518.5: 3.601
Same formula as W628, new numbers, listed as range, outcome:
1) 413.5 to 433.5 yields 3.391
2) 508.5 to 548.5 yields 3.872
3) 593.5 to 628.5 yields 3.801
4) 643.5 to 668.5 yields 4.231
